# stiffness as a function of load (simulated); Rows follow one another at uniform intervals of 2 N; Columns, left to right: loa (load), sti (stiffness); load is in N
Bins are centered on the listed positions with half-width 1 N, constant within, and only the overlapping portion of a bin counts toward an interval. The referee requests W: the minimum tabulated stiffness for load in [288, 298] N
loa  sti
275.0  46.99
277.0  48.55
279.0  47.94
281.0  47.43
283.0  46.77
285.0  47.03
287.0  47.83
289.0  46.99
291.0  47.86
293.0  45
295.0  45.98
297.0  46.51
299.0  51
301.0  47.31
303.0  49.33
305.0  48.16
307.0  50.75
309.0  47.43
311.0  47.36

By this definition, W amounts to 45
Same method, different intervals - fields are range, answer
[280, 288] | 46.77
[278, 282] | 47.43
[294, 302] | 45.98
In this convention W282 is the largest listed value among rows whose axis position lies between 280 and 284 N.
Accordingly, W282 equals 47.43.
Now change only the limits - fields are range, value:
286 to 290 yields 47.83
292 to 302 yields 51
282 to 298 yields 47.86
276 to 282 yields 48.55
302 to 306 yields 49.33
